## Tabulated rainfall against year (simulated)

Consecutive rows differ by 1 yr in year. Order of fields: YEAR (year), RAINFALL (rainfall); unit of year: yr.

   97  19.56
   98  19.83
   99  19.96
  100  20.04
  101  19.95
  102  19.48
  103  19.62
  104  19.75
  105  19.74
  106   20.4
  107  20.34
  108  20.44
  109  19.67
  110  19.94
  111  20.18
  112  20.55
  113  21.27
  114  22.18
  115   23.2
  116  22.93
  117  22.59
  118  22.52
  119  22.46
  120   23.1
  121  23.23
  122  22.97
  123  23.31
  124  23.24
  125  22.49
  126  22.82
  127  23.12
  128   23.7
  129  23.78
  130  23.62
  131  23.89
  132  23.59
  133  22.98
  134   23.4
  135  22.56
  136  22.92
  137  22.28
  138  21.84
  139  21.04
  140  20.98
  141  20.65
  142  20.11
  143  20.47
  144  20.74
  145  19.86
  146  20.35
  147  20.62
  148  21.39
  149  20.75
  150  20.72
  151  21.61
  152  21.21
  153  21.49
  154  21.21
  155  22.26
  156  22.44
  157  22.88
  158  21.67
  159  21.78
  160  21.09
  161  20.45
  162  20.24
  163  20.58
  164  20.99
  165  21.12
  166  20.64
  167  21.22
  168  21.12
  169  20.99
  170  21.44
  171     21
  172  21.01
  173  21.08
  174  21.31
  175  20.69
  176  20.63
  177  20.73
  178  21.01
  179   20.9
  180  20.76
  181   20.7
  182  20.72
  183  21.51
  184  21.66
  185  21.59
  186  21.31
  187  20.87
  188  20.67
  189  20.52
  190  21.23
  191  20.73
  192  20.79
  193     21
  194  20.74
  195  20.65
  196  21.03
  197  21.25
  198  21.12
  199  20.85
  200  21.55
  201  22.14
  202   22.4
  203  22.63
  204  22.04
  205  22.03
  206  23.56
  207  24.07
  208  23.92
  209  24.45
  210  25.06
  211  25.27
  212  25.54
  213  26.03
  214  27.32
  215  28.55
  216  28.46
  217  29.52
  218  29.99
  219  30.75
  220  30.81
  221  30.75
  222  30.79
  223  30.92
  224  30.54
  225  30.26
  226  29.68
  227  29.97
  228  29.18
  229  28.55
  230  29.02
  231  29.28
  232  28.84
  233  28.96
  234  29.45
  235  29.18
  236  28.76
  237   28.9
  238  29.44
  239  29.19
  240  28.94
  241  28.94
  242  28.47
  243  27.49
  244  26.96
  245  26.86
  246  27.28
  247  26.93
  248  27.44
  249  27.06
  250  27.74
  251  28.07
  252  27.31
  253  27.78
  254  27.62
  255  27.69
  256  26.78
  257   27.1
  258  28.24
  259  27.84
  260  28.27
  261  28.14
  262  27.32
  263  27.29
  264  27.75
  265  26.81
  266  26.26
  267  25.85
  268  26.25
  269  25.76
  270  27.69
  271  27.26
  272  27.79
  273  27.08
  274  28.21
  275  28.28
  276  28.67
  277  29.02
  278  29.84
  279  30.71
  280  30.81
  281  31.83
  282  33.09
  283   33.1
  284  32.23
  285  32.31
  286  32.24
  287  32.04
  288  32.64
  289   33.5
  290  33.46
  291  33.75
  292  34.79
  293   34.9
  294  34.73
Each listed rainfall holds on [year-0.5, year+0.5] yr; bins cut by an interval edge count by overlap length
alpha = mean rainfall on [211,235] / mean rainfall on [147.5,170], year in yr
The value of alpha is 1.37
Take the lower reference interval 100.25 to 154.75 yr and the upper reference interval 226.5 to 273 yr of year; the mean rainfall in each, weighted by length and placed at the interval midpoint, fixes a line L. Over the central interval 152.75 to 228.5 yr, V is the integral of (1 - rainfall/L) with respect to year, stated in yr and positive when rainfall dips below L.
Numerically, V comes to 5.04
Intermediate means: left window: 21.6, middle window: 23.3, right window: 27.9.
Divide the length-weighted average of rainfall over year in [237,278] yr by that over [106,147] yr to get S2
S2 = 1.26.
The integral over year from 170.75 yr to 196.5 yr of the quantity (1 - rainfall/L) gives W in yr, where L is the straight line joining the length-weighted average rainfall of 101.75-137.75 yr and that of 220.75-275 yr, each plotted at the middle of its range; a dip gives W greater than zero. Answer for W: 4.3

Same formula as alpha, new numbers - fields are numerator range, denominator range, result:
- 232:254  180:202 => 1.33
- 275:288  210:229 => 1.08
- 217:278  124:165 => 1.30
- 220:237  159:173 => 1.41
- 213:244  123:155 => 1.33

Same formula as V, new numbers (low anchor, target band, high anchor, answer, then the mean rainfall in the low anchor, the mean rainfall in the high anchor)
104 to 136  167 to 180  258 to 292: 2.0 yr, 22.2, 29.5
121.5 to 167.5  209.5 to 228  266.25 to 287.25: -2.0 yr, 21.8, 29.5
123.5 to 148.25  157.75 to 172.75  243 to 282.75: 1.6 yr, 22.1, 27.9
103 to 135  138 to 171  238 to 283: 3.6 yr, 22.1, 28.1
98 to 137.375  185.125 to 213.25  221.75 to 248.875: 4.7 yr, 21.9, 28.9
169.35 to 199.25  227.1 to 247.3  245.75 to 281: -2.4 yr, 21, 27.8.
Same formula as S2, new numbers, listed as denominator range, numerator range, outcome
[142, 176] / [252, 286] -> 1.35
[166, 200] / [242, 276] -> 1.30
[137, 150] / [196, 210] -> 1.08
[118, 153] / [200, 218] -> 1.13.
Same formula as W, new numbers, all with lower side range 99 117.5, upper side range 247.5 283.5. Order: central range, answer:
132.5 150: 0.70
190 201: 1.68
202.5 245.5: -2.78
